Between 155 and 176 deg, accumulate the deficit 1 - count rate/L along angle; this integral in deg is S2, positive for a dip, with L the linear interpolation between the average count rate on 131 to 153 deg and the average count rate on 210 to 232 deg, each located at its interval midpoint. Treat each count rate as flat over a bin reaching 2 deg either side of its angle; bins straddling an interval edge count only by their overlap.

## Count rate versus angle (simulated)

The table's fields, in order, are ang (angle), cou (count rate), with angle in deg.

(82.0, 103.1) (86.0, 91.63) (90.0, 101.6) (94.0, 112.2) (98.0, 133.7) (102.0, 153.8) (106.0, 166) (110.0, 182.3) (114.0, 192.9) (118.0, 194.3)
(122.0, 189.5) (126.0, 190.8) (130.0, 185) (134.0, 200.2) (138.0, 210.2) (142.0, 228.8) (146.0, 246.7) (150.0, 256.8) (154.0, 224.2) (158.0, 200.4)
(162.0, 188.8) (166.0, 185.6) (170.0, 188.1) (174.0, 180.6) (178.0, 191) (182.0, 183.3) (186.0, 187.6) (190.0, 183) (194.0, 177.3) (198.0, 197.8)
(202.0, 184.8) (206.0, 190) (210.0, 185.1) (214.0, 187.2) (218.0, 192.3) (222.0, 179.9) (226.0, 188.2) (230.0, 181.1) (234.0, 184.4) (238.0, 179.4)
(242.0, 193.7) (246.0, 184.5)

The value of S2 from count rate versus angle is 2.35 deg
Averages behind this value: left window 226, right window 186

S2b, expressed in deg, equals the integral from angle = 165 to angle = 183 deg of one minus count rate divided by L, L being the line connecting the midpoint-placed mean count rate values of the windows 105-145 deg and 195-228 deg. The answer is 0.5 deg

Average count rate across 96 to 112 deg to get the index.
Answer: 159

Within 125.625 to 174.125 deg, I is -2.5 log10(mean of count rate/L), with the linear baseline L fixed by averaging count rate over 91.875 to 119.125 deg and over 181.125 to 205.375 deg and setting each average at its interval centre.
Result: -0.20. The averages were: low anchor 161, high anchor 186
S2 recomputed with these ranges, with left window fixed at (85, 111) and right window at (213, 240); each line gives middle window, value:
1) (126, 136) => -3.1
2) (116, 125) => -3.1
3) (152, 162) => -3.2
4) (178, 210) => -2.7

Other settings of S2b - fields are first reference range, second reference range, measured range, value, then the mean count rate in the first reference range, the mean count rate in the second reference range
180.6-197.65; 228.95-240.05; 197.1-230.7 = -0.8 deg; 184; 182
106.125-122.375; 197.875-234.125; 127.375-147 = -2.6 deg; 187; 187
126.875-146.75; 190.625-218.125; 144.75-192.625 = -0.1 deg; 211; 187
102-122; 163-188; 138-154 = -4.6 deg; 181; 186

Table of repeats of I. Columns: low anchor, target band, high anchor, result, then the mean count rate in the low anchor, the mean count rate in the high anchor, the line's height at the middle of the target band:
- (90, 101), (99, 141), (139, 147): -0.05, 122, 233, 179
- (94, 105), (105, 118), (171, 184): -0.24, 140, 185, 147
